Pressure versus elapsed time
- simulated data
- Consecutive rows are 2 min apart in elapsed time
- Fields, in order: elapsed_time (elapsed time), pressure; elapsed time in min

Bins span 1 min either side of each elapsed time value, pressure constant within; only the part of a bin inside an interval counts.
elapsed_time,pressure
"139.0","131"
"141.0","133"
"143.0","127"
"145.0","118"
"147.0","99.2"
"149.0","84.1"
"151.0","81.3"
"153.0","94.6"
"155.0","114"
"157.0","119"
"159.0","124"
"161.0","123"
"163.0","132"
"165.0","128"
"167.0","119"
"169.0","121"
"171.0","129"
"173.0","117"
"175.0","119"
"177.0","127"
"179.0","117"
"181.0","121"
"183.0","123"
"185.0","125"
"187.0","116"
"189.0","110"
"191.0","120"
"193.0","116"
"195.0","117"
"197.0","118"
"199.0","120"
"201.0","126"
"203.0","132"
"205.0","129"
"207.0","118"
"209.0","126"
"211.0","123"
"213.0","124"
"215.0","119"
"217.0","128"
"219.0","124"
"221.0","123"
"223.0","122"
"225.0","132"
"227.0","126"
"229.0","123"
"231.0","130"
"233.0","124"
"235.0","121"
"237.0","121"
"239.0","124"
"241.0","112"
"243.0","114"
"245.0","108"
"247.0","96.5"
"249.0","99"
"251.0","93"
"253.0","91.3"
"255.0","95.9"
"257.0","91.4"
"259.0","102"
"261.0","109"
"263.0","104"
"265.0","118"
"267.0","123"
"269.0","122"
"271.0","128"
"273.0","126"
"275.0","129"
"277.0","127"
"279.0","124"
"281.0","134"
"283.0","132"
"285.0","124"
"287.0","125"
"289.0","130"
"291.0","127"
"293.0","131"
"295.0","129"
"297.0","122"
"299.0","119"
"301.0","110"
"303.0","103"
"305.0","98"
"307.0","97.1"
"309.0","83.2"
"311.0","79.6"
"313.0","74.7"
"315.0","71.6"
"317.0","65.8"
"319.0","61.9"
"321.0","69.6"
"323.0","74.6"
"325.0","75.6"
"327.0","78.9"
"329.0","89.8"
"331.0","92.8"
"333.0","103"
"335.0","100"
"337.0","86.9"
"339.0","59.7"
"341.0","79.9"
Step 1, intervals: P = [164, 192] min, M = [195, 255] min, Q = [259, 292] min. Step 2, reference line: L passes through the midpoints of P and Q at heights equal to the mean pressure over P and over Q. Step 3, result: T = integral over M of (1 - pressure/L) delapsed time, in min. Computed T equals 1.73 min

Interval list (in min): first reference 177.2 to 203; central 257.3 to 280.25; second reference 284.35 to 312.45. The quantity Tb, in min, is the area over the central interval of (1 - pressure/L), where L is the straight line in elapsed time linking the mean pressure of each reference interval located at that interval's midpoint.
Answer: -0.91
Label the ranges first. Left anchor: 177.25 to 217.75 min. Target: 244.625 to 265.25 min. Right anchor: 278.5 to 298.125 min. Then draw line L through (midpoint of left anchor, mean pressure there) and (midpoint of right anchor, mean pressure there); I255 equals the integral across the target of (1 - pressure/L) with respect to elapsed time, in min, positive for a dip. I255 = 4.2 min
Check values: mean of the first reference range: 121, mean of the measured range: 99.9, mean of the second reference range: 128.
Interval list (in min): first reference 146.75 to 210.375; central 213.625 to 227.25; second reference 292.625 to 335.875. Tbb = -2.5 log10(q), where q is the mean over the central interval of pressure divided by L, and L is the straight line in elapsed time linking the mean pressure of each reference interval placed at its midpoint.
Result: -0.14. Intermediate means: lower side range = 118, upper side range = 91.7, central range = 125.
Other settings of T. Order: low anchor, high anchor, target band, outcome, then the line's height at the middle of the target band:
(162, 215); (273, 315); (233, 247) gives 0.3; 118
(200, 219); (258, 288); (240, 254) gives 2.4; 123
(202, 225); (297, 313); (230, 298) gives -4.7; 110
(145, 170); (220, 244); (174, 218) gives -1.5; 117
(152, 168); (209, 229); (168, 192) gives 0.1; 121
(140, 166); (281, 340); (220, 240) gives -3.5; 106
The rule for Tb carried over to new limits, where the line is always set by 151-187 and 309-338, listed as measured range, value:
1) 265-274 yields -2.9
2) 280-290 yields -4.3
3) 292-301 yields -3.7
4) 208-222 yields -2.1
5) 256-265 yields -0.7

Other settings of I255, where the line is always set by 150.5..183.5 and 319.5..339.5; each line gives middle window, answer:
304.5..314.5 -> 0.3 min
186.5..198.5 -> -0.3 min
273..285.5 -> -4.5 min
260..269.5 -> -1.7 min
